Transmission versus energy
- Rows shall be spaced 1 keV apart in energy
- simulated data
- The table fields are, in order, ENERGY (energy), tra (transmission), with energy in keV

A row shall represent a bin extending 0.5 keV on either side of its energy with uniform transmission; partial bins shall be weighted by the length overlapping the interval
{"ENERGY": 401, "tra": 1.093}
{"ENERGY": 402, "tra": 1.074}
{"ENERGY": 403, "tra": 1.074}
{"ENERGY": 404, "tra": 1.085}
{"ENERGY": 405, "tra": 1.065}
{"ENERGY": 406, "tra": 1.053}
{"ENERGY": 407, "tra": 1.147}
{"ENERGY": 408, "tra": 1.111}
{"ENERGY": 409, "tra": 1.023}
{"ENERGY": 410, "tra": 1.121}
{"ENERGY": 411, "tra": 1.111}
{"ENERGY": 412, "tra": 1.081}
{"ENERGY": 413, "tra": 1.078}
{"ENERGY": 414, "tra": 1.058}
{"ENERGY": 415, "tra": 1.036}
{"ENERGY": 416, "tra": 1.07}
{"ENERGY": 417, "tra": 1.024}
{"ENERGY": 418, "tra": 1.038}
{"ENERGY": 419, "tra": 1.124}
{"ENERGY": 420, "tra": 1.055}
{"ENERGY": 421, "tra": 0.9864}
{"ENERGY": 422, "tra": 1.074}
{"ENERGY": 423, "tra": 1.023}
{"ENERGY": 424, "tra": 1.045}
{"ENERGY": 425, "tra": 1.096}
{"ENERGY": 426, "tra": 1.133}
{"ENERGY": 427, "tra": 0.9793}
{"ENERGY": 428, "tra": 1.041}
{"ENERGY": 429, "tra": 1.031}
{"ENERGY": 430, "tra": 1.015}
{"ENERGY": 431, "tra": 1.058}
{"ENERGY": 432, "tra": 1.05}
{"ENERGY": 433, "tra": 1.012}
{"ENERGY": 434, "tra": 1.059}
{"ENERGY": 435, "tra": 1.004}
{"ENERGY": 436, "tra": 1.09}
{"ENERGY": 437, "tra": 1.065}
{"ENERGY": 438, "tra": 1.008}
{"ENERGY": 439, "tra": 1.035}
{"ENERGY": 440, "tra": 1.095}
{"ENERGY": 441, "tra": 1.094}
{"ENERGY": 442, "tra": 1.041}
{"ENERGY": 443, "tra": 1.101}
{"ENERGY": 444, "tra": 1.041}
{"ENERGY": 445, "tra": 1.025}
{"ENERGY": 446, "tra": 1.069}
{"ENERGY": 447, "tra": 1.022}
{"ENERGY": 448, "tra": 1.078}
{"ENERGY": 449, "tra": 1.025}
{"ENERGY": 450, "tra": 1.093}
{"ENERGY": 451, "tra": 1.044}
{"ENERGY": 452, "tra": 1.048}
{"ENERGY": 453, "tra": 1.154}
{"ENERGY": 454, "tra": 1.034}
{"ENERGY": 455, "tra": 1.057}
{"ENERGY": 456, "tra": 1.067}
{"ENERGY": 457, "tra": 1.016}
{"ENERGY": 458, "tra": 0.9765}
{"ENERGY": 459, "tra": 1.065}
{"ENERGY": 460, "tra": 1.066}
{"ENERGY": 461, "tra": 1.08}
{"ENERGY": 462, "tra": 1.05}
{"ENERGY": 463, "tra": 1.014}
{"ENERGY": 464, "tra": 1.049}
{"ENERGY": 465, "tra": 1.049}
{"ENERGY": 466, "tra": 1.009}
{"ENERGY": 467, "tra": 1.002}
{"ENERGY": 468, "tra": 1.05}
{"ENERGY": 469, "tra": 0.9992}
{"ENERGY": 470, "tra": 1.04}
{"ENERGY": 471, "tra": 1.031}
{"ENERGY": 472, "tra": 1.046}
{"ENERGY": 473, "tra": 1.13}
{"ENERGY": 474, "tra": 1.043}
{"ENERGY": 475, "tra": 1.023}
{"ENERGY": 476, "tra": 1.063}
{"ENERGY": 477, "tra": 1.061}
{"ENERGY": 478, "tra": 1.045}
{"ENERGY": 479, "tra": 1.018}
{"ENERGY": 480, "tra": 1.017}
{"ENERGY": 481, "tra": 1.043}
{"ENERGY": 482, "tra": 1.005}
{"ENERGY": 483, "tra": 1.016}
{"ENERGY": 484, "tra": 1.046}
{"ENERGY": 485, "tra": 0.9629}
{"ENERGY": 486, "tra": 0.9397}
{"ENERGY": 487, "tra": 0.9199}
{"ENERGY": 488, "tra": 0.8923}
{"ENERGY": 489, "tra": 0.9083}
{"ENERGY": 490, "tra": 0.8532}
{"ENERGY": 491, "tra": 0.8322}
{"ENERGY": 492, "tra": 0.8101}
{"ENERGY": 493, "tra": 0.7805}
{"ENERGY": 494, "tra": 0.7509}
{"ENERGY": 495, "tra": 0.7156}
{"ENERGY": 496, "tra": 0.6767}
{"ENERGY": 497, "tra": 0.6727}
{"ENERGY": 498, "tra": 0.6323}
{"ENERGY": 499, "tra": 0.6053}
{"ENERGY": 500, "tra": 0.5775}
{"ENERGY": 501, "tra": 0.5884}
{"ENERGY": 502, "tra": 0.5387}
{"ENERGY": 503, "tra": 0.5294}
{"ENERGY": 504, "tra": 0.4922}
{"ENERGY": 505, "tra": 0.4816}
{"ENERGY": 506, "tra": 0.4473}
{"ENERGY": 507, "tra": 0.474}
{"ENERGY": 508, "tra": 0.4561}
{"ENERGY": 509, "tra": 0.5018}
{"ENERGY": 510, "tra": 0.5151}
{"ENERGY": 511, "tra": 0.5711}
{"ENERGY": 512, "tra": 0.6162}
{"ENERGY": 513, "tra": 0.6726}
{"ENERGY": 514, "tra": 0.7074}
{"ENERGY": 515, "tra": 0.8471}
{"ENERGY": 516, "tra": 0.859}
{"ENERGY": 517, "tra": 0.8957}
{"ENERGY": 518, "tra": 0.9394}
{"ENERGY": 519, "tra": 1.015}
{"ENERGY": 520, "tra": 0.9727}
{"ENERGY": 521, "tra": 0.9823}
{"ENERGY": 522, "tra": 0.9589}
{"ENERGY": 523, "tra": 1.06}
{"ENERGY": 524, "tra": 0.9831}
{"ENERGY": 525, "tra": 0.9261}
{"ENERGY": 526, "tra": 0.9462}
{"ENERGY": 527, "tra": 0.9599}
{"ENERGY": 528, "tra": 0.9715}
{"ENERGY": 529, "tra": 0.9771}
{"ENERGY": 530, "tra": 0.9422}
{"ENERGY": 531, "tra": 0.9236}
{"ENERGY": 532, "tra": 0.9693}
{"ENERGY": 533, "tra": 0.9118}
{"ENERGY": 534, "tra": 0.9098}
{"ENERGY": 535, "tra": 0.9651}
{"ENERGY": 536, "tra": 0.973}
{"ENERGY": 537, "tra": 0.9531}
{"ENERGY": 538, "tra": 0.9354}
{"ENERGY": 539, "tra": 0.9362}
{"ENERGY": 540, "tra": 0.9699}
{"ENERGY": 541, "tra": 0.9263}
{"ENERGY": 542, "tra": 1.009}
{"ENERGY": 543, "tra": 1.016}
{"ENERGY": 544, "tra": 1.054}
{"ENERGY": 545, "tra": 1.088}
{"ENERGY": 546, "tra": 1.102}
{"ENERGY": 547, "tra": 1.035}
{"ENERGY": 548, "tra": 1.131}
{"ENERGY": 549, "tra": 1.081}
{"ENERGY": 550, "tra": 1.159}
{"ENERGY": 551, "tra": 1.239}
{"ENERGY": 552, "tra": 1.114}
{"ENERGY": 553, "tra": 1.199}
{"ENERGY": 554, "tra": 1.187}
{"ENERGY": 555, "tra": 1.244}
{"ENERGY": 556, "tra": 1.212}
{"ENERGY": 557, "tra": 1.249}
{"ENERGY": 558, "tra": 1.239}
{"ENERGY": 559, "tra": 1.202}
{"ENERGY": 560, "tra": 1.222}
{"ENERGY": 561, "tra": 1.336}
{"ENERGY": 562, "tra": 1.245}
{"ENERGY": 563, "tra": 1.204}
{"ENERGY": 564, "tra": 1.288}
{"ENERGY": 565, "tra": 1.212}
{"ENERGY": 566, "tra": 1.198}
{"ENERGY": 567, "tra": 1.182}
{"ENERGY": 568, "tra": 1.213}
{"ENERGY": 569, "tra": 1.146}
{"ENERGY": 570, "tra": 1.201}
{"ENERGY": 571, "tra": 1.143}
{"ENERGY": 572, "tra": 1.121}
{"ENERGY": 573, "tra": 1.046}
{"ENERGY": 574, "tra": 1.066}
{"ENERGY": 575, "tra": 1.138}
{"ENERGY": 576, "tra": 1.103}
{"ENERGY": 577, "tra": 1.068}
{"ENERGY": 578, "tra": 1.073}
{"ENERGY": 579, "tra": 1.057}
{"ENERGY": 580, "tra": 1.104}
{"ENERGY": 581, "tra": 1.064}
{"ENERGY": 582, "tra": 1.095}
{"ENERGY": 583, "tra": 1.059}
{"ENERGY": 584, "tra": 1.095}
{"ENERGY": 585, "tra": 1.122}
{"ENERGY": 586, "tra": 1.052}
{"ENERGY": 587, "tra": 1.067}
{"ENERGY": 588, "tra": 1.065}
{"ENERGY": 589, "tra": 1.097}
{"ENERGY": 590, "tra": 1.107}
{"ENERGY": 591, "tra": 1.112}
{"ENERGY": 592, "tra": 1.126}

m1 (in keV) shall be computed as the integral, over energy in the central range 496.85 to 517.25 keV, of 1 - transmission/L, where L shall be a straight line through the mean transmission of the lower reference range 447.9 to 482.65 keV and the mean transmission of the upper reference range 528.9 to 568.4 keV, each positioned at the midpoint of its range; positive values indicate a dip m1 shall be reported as 9.0 keV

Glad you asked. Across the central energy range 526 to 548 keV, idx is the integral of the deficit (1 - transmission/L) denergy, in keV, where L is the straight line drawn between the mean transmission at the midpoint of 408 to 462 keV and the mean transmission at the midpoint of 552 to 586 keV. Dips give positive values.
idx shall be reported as 3.0 keV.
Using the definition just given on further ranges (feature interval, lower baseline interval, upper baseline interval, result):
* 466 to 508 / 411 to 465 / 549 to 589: 9.4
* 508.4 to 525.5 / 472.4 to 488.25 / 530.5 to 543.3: 2.7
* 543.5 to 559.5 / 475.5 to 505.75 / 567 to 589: -2.3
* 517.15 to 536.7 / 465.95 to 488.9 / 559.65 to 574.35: 2.6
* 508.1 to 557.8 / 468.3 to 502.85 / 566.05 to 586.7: 2.2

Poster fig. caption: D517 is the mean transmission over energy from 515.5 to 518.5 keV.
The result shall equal 0.898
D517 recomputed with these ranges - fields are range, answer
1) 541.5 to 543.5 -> 1.01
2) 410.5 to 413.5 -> 1.09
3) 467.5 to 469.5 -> 1.02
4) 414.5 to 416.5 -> 1.05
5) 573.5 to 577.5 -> 1.09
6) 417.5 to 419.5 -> 1.08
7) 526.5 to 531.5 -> 0.955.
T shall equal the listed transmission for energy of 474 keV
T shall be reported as 1.043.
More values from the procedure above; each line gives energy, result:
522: 0.9589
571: 1.143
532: 0.9693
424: 1.045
